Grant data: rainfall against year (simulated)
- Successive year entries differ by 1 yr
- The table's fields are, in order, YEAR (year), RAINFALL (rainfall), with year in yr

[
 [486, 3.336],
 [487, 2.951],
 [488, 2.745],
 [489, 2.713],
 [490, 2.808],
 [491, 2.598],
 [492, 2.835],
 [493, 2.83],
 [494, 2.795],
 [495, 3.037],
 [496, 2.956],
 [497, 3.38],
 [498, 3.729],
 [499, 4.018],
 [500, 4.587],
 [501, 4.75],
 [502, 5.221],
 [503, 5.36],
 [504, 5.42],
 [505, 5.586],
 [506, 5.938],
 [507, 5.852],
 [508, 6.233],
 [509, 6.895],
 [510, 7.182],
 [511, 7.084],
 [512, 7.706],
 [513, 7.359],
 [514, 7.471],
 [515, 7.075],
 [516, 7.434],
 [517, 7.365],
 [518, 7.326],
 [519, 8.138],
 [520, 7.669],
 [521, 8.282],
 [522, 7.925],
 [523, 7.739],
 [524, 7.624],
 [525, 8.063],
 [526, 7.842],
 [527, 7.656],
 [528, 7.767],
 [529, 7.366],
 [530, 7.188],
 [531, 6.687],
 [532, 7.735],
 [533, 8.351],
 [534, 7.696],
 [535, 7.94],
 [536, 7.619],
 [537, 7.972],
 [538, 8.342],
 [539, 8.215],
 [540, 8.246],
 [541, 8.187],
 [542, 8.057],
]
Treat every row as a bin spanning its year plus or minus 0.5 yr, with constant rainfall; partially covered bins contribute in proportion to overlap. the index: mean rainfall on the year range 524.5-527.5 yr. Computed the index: 7.85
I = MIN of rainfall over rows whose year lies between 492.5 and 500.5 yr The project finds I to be 2.795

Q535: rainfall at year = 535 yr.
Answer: 7.94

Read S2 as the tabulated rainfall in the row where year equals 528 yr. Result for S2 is 7.767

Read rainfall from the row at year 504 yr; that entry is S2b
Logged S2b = 5.42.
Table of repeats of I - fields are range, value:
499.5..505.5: 4.587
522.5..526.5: 7.624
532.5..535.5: 7.696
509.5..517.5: 7.075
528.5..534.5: 6.687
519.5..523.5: 7.669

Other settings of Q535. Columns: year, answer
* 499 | 4.018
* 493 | 2.83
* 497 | 3.38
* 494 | 2.795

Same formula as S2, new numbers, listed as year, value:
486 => 3.336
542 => 8.057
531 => 6.687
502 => 5.221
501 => 4.75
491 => 2.598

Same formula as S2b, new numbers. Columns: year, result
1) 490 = 2.808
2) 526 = 7.842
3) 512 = 7.706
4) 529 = 7.366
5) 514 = 7.471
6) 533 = 8.351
